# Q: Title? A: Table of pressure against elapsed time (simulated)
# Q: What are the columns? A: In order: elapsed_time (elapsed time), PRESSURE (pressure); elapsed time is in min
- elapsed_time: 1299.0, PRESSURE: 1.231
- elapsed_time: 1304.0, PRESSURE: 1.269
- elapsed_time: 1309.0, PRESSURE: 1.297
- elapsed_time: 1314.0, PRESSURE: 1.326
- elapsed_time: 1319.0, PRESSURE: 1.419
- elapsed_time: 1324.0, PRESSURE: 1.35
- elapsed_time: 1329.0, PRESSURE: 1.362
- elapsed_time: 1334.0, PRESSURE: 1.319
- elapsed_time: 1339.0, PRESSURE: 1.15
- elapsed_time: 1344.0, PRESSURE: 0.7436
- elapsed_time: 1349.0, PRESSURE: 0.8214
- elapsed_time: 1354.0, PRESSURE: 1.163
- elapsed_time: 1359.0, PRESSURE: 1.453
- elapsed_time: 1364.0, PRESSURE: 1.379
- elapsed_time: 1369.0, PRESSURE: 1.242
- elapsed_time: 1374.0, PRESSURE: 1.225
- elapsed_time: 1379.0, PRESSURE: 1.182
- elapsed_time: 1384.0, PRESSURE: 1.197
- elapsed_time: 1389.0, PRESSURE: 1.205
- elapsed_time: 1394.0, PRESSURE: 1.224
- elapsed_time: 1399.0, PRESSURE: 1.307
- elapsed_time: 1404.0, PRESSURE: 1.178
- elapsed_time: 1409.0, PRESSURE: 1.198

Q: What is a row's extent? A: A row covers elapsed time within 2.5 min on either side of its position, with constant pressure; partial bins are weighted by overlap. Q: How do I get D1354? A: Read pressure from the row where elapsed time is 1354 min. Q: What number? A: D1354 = 1.163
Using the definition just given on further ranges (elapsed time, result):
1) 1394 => 1.224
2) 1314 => 1.326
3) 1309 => 1.297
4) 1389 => 1.205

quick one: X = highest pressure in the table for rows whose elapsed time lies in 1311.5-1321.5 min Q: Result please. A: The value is 1.419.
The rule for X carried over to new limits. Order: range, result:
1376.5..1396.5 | 1.224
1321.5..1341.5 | 1.362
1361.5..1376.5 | 1.379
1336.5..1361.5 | 1.453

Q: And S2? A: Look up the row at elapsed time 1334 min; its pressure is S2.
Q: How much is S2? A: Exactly 1.319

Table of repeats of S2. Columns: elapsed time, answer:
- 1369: 1.242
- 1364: 1.379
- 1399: 1.307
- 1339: 1.15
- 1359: 1.453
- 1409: 1.198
